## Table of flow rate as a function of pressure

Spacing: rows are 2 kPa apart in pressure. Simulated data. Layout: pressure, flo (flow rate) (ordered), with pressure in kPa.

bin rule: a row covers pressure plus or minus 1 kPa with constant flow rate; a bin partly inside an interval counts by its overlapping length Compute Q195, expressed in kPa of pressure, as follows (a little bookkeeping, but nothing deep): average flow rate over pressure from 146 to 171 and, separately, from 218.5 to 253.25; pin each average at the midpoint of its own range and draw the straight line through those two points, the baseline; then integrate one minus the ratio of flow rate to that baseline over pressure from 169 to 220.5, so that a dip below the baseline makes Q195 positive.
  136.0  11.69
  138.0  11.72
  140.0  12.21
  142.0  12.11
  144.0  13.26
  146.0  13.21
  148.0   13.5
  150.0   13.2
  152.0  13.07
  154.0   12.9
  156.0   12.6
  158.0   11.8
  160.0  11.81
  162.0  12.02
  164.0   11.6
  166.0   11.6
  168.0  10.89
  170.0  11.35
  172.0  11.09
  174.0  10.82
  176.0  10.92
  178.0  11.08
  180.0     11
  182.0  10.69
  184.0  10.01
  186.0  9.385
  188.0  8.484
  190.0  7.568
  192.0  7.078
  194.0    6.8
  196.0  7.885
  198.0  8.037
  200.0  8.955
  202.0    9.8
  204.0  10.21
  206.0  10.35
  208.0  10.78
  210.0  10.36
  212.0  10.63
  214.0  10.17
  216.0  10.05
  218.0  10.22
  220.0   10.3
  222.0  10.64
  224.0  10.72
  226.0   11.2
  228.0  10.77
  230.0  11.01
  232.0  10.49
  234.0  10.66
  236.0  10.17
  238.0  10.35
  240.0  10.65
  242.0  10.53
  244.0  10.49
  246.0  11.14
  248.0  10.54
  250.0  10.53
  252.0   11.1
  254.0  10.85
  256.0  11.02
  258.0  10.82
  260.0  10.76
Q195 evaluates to 7.7 kPa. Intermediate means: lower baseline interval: 12.2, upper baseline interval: 10.7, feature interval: 9.76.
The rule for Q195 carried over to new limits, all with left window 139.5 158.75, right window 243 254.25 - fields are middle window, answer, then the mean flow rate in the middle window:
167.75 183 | 1.60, 11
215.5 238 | 1.30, 10.6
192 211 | 4.20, 9.13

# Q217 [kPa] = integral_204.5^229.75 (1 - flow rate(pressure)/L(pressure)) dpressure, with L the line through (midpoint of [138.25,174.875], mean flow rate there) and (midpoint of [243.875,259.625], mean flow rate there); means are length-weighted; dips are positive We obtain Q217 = 1.76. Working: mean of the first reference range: 12.2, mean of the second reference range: 10.8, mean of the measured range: 10.5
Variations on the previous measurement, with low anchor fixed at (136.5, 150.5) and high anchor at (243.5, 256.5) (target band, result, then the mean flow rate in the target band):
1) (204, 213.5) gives 0.88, 10.5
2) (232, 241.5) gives 0.50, 10.5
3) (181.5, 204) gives 6.07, 8.63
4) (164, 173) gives 0.72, 11.3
